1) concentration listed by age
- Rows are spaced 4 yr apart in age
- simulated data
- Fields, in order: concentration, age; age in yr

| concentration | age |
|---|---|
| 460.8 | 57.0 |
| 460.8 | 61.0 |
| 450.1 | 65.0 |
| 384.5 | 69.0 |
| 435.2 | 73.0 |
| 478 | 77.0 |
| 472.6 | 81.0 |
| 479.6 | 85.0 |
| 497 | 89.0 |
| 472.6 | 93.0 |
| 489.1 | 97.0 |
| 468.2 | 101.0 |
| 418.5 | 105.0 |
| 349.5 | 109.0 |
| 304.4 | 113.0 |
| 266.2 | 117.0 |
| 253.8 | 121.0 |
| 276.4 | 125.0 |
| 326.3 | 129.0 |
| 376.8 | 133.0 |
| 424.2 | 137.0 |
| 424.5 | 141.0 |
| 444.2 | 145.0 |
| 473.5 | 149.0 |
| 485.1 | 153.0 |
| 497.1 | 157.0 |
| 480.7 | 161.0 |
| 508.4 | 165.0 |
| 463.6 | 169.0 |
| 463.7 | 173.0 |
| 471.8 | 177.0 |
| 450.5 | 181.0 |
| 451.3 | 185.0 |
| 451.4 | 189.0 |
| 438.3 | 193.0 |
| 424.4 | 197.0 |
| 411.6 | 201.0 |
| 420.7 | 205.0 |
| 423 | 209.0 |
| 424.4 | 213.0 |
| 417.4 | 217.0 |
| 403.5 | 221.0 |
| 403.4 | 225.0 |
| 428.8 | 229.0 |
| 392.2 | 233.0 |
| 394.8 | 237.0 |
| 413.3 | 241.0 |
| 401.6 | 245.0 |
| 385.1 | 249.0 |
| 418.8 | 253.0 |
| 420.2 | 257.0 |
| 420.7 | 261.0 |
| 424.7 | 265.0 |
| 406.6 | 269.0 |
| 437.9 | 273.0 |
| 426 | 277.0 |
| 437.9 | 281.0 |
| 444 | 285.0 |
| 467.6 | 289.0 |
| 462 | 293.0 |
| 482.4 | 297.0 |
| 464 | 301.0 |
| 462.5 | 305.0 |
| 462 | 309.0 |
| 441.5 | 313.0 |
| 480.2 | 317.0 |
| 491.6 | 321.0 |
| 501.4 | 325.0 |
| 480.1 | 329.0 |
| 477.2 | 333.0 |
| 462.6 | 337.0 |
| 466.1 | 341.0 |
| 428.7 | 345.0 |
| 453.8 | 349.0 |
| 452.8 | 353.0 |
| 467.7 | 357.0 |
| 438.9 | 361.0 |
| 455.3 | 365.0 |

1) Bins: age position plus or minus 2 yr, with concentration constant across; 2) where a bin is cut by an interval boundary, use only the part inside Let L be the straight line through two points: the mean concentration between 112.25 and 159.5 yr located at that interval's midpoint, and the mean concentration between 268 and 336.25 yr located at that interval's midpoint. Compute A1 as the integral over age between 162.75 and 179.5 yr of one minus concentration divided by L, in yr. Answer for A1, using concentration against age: -3.2 yr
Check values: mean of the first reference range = 382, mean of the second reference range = 461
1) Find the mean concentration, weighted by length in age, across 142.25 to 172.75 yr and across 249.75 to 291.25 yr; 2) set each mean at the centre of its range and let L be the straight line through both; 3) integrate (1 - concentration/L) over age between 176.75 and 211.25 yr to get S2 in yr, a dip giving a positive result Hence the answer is 1.9 yr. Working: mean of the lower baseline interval 477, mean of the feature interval 436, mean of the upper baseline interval 429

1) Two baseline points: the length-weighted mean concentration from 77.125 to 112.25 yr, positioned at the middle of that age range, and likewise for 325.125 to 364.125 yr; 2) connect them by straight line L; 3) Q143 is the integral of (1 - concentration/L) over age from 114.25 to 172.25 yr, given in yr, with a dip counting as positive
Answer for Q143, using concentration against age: 5.94 yr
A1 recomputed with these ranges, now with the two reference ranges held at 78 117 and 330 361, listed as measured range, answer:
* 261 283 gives 1.2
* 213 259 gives 3.9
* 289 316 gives -0.6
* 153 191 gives -2.8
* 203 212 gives 0.4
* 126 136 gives 1.9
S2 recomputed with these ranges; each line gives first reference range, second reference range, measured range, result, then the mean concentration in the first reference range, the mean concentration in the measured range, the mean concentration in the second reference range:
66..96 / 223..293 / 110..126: 6.1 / 461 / 280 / 420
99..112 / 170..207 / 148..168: -2.8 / 404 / 488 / 443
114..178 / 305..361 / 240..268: 2.0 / 412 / 412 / 465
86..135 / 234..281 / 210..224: -0.4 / 377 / 415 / 414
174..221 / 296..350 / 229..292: 4.3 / 434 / 420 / 468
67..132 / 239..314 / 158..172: -2.4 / 398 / 484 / 436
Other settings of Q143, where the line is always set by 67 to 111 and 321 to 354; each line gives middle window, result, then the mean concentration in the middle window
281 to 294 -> 0.26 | 454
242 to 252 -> 1.37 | 398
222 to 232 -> 1.02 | 412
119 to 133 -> 4.76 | 299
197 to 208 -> 0.95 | 418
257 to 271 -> 1.34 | 418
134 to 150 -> 0.63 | 436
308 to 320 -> 0.05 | 464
